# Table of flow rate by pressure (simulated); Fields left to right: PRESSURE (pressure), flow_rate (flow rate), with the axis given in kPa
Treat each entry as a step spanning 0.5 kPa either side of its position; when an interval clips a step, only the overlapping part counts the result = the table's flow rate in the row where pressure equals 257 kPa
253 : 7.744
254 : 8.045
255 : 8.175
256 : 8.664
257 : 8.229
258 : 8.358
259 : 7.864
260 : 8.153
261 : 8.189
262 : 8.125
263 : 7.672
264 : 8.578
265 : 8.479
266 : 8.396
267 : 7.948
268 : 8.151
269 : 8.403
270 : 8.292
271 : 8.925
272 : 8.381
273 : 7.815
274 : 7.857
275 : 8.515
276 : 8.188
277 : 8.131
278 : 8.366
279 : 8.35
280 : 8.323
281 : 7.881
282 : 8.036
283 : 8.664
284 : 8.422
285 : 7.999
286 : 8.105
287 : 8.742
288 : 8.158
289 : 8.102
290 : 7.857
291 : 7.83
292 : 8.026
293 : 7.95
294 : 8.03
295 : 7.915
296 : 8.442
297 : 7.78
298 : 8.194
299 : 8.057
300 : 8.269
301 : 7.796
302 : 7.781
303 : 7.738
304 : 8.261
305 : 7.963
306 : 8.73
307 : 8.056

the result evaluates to 8.229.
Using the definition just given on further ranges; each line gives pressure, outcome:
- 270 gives 8.292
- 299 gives 8.057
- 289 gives 8.102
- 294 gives 8.03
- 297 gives 7.78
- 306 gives 8.73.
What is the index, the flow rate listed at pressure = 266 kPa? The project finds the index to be 8.396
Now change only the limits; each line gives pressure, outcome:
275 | 8.515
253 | 7.744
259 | 7.864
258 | 8.358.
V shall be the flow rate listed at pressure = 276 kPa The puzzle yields 8.188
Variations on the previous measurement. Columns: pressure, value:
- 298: 8.194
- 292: 8.026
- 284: 8.422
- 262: 8.125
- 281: 7.881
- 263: 7.672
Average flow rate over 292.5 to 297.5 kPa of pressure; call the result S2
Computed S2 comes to 8.02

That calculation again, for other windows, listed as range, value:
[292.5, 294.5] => 7.99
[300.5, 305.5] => 7.91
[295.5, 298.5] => 8.14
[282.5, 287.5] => 8.39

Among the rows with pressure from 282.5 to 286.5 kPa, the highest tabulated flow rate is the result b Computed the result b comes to 8.664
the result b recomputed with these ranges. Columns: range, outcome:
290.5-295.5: 8.03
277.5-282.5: 8.366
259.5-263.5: 8.189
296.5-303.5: 8.269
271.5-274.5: 8.381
